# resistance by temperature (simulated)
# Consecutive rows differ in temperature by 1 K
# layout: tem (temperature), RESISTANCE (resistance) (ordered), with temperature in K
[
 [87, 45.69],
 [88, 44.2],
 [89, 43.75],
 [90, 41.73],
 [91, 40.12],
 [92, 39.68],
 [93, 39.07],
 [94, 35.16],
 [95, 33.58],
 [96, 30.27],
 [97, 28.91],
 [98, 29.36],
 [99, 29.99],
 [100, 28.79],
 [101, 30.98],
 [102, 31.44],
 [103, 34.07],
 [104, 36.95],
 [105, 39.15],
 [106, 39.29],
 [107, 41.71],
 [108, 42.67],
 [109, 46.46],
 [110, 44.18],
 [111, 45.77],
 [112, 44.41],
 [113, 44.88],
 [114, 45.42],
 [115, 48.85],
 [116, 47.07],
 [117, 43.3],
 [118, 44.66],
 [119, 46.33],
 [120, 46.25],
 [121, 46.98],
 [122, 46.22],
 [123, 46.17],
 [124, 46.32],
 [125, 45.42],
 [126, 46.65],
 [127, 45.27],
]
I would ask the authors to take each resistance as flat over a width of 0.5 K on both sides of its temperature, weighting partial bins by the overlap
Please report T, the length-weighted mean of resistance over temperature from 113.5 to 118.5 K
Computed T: 45.9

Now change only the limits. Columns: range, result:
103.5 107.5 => 39.3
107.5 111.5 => 44.8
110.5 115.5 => 45.9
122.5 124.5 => 46.2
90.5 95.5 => 37.5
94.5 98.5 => 30.5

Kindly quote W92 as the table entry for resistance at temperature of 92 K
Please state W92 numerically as 39.68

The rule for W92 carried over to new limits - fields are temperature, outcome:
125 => 45.42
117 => 43.3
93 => 39.07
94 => 35.16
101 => 30.98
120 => 46.25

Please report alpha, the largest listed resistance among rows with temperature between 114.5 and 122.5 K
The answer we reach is 48.85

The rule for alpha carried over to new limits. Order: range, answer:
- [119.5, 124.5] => 46.98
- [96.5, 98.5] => 29.36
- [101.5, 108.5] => 42.67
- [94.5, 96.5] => 33.58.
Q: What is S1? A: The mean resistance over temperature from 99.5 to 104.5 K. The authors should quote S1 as 32.4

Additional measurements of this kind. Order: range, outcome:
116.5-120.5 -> 45.1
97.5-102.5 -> 30.1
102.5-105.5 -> 36.7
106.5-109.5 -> 43.6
